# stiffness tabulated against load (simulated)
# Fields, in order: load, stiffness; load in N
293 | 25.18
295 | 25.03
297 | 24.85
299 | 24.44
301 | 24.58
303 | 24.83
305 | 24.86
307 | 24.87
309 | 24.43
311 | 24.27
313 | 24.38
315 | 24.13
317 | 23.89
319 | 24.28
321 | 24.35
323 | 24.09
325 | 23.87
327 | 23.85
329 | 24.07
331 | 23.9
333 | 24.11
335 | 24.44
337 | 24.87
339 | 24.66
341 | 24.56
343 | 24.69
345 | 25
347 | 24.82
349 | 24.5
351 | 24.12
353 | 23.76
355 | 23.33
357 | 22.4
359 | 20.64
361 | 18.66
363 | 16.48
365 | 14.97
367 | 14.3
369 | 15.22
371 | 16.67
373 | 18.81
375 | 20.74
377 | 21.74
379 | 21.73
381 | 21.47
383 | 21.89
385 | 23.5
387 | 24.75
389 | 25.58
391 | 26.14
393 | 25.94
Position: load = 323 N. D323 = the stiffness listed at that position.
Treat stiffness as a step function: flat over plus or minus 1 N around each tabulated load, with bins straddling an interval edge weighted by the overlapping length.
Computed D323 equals 24.09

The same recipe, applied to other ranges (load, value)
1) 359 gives 20.64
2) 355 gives 23.33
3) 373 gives 18.81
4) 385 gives 23.5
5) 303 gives 24.83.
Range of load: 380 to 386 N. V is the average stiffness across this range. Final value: 22.3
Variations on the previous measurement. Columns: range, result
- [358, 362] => 19.6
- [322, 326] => 24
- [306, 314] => 24.5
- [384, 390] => 24.6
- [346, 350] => 24.7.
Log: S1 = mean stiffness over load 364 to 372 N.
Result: 15.3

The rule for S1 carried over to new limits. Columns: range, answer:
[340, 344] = 24.6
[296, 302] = 24.6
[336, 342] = 24.7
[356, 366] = 18.6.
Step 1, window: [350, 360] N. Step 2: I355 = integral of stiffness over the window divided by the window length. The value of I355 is 22.9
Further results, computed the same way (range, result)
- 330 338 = 24.3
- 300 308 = 24.8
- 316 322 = 24.2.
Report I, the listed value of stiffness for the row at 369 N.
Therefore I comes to 15.22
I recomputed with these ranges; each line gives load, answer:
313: 24.38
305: 24.86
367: 14.3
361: 18.66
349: 24.5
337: 24.87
